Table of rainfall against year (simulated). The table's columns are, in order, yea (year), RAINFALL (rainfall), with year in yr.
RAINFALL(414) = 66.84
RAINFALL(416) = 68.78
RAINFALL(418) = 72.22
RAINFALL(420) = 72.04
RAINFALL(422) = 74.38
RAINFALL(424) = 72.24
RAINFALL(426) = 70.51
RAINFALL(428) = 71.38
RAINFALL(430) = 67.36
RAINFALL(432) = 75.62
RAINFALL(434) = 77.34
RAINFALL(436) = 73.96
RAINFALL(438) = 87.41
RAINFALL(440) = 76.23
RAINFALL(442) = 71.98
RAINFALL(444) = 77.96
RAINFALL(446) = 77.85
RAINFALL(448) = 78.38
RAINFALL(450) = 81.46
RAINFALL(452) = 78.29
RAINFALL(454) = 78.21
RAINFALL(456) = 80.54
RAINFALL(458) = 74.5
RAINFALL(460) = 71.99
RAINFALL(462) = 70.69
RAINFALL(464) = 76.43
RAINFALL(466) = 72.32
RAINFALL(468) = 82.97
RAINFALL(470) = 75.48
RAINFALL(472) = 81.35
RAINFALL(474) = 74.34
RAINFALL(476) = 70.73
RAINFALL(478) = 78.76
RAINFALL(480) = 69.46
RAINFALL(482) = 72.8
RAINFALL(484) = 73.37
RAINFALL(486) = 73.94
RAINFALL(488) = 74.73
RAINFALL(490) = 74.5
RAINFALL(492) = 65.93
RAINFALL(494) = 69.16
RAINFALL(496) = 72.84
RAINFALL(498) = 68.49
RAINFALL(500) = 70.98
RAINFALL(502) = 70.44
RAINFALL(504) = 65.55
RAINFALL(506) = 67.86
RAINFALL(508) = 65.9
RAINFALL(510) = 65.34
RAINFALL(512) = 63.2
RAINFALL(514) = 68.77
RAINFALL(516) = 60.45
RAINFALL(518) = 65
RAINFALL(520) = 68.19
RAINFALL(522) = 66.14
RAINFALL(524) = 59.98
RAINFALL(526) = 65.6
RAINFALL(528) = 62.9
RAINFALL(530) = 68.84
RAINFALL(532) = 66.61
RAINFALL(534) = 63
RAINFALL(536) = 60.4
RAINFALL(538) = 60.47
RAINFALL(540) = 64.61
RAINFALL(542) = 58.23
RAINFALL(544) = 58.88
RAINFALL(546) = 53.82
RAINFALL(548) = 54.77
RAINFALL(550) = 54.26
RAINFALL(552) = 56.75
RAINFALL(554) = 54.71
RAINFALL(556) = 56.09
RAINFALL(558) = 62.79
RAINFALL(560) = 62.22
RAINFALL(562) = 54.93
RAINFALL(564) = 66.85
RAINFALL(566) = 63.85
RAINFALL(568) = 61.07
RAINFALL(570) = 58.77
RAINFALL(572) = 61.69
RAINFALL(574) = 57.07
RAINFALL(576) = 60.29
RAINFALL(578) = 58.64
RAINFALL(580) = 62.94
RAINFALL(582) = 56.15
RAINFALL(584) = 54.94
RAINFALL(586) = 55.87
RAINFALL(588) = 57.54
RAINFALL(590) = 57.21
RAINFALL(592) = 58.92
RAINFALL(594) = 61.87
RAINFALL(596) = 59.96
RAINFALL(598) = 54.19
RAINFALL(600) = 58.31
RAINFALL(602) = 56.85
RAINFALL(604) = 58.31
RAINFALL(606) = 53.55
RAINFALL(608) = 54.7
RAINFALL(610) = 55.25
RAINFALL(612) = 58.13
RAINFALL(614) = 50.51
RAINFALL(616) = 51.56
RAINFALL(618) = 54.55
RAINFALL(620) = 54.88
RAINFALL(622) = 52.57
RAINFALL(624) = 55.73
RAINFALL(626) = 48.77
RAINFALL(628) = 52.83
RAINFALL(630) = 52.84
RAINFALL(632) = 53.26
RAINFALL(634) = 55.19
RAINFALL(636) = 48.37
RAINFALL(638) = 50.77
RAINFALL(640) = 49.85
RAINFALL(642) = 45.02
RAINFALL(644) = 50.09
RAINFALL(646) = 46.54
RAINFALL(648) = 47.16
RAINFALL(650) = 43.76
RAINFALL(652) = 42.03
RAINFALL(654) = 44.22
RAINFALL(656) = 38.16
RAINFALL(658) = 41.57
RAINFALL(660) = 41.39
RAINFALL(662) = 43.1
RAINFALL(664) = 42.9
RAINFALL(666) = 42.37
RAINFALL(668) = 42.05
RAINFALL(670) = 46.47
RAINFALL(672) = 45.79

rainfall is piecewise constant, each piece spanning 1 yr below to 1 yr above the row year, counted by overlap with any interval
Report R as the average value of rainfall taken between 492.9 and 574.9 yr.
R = 62.9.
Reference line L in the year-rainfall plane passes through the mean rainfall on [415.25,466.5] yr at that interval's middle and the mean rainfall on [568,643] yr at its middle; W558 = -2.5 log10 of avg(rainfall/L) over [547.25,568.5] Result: 0.04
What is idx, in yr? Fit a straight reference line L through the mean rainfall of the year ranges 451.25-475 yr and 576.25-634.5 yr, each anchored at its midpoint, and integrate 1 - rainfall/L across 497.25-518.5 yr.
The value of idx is 1.0 yr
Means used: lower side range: 76.4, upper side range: 55.8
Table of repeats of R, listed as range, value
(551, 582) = 59.8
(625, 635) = 52.6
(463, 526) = 70.4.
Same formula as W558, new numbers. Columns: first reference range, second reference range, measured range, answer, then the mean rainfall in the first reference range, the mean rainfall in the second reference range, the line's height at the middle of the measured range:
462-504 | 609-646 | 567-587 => 0.01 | 73.2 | 52.1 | 59.5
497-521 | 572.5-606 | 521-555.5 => 0.05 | 66.7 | 58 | 63.5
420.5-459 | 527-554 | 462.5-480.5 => -0.07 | 76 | 60.1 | 71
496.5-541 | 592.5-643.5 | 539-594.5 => 0.02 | 65.5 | 53.9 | 59.9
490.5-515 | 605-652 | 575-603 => -0.03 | 68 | 51.4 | 56.6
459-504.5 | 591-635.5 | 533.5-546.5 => 0.09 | 73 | 55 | 65.1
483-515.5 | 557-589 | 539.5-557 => 0.11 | 69.3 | 59.7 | 62.9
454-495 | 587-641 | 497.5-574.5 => 0.05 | 74.3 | 54.7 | 65.7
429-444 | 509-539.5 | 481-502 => -0.05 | 75.9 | 64.3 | 68.6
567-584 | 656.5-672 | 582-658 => -0.03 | 59.3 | 42.9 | 51.1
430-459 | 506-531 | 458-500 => -0.03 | 77.5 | 65.1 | 71.7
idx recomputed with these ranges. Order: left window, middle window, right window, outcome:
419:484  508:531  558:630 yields 0.60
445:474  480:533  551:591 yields 1.12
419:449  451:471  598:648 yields -1.21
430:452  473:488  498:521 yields -0.48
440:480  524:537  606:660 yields 0.27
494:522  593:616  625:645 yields -0.68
